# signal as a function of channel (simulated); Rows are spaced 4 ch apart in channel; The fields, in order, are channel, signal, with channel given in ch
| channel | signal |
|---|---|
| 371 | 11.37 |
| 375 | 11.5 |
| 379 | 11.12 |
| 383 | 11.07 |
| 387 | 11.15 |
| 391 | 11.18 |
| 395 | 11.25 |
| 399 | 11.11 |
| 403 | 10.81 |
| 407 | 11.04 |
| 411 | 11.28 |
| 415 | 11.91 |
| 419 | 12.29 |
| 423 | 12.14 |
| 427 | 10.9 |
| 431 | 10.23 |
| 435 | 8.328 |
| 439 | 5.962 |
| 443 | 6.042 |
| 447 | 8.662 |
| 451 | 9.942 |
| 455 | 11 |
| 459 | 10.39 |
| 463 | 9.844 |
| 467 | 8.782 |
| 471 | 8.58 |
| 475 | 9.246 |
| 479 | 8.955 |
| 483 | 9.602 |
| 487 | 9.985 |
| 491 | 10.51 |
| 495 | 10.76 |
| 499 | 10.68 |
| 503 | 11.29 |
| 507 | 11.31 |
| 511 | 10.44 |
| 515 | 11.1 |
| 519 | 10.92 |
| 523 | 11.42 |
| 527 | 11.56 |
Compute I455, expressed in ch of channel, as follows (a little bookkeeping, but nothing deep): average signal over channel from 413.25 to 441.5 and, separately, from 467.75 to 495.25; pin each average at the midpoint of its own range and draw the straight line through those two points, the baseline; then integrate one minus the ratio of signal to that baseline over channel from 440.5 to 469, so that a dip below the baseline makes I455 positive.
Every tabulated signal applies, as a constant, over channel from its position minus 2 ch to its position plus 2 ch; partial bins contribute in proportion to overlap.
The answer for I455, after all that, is 1.92 ch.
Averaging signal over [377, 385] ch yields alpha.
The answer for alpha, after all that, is 11.1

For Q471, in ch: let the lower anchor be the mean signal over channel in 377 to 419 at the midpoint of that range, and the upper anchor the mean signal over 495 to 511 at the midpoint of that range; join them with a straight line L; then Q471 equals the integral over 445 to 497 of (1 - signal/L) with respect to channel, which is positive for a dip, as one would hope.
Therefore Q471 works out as 6.3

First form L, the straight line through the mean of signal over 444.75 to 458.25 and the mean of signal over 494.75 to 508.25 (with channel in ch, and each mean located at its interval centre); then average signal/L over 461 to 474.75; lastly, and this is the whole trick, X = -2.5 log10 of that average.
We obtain 0.13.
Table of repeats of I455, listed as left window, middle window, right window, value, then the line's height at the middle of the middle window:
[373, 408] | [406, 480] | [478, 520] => 7.47 ch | 10.8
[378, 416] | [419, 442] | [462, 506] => 2.35 ch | 10.7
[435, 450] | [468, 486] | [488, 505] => 0.72 ch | 9.51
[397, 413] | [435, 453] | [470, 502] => 4.73 ch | 10.5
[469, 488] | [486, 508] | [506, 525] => -1.38 ch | 10.1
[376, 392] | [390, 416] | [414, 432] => 0.32 ch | 11.3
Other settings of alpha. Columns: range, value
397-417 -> 11.2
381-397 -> 11.2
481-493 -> 10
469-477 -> 8.91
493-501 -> 10.7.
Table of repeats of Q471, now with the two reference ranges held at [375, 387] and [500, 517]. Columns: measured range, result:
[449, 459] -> 0.6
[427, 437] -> 1.4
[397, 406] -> 0.1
